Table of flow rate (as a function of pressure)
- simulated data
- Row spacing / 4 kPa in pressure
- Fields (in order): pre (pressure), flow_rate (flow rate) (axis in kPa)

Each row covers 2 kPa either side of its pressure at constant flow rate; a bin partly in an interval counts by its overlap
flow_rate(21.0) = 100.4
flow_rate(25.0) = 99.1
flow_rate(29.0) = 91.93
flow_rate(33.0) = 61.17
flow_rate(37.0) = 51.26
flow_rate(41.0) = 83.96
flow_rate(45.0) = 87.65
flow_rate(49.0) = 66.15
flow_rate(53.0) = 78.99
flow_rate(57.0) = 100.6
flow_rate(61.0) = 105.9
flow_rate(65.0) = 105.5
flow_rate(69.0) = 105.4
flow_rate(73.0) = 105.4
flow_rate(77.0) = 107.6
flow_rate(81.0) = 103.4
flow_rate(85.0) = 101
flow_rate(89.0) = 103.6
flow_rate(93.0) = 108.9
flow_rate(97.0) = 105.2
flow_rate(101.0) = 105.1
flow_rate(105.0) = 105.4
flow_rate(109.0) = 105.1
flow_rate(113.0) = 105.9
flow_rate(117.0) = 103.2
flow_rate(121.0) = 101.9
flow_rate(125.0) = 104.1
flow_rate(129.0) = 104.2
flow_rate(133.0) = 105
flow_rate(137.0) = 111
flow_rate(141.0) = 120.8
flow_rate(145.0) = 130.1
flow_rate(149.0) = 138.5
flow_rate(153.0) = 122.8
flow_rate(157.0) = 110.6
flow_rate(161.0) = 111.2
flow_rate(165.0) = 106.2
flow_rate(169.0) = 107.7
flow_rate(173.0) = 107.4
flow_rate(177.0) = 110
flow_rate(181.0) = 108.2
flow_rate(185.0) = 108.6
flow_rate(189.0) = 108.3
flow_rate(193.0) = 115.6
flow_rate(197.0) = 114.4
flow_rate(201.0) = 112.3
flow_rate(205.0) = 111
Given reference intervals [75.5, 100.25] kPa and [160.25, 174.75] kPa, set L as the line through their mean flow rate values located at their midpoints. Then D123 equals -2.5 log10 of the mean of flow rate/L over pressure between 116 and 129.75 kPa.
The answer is 0.03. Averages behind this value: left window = 105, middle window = 103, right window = 108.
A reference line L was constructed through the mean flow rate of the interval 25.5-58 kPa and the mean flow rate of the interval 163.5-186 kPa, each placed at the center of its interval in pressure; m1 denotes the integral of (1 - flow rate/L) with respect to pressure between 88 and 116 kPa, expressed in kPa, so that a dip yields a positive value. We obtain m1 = -4.29 kPa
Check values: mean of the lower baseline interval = 78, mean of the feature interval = 106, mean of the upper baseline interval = 108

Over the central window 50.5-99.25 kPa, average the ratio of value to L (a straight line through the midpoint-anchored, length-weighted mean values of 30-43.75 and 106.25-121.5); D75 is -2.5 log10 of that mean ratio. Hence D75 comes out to -0.19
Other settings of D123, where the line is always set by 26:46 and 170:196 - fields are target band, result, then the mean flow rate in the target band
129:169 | -0.14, 116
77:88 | -0.19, 103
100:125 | -0.12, 104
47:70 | -0.15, 93.3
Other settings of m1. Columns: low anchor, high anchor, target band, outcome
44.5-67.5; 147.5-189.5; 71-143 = -3.6 kPa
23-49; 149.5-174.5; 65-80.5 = -3.1 kPa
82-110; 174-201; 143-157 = -2.5 kPa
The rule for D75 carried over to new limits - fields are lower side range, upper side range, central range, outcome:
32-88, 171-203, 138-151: -0.228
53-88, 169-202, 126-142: -0.022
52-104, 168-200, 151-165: -0.050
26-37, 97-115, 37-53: 0.055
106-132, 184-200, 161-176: 0.016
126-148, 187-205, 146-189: 0.003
